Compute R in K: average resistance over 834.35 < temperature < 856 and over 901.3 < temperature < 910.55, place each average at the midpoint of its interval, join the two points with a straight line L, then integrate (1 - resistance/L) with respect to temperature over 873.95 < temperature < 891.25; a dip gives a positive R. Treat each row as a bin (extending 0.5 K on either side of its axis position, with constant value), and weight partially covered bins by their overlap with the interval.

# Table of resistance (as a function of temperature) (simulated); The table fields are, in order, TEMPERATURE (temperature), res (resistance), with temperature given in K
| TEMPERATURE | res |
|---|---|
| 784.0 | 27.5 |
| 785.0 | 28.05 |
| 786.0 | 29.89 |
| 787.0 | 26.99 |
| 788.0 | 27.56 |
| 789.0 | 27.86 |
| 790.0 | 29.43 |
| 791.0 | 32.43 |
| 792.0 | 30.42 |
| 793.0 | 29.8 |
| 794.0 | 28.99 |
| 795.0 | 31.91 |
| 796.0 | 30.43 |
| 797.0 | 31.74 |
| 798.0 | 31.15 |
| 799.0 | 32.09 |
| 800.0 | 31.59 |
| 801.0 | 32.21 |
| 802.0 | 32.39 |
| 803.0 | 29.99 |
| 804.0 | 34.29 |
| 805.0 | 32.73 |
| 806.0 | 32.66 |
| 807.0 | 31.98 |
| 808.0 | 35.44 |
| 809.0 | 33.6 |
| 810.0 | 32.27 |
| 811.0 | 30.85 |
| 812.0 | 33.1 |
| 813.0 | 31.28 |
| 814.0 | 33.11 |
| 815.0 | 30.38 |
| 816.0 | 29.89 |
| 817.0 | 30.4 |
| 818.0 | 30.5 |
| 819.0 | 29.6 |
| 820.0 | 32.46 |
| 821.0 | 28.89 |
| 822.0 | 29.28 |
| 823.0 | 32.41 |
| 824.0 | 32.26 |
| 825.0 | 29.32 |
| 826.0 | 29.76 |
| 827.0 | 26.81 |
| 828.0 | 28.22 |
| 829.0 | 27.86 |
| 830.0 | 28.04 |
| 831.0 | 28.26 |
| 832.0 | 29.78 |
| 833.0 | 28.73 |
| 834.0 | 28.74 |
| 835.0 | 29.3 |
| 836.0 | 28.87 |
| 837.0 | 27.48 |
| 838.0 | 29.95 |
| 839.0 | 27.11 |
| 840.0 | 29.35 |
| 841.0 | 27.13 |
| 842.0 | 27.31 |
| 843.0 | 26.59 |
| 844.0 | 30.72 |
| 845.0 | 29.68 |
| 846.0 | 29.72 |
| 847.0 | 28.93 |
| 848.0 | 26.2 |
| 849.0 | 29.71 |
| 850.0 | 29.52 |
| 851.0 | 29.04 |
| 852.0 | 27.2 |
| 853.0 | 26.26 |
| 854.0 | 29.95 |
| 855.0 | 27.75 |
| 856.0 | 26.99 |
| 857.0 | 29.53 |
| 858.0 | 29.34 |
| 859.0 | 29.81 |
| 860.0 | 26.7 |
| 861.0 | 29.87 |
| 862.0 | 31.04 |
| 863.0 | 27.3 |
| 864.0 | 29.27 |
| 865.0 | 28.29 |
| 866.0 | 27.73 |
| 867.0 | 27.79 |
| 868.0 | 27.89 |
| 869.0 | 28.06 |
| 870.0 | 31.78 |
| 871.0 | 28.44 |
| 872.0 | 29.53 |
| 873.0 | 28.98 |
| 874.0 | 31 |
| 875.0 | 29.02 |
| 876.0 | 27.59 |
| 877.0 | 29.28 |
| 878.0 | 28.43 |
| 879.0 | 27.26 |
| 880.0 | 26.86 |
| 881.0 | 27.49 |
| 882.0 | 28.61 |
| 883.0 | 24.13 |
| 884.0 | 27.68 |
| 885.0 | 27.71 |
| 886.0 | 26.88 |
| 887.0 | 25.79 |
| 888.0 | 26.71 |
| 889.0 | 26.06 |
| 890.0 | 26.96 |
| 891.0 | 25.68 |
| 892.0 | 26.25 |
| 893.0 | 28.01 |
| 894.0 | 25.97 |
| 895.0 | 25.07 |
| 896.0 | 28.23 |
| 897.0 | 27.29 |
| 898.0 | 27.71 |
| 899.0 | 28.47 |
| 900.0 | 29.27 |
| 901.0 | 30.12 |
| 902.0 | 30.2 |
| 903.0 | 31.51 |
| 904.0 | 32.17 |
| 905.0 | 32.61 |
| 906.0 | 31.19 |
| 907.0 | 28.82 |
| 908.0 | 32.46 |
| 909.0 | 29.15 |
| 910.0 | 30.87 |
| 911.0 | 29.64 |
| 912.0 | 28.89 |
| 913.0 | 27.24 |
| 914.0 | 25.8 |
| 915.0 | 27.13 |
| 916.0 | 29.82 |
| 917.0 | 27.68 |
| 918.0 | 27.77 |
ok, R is 1.5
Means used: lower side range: 28.4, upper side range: 31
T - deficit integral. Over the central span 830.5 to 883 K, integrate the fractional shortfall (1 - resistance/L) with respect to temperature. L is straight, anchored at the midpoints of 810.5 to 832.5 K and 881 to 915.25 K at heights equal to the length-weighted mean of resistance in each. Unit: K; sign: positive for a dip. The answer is 1.2 K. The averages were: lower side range 30.1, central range 28.6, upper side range 28.2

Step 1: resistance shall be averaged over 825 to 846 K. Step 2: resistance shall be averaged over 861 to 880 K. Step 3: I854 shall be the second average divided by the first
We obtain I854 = 1.01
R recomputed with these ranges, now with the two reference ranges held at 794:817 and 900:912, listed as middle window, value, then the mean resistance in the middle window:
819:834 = 1.1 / 29.4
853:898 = 4.5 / 27.9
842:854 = 1.1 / 28.5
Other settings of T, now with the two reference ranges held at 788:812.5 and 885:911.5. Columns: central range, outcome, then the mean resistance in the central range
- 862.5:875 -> 0.3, 28.8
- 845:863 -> 0.7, 28.7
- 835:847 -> 0.7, 28.6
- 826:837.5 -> 0.8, 28.4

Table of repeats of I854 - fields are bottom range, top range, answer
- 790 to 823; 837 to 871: 0.91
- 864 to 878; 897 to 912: 1.04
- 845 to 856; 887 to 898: 0.94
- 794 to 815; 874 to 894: 0.85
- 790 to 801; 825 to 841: 0.92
